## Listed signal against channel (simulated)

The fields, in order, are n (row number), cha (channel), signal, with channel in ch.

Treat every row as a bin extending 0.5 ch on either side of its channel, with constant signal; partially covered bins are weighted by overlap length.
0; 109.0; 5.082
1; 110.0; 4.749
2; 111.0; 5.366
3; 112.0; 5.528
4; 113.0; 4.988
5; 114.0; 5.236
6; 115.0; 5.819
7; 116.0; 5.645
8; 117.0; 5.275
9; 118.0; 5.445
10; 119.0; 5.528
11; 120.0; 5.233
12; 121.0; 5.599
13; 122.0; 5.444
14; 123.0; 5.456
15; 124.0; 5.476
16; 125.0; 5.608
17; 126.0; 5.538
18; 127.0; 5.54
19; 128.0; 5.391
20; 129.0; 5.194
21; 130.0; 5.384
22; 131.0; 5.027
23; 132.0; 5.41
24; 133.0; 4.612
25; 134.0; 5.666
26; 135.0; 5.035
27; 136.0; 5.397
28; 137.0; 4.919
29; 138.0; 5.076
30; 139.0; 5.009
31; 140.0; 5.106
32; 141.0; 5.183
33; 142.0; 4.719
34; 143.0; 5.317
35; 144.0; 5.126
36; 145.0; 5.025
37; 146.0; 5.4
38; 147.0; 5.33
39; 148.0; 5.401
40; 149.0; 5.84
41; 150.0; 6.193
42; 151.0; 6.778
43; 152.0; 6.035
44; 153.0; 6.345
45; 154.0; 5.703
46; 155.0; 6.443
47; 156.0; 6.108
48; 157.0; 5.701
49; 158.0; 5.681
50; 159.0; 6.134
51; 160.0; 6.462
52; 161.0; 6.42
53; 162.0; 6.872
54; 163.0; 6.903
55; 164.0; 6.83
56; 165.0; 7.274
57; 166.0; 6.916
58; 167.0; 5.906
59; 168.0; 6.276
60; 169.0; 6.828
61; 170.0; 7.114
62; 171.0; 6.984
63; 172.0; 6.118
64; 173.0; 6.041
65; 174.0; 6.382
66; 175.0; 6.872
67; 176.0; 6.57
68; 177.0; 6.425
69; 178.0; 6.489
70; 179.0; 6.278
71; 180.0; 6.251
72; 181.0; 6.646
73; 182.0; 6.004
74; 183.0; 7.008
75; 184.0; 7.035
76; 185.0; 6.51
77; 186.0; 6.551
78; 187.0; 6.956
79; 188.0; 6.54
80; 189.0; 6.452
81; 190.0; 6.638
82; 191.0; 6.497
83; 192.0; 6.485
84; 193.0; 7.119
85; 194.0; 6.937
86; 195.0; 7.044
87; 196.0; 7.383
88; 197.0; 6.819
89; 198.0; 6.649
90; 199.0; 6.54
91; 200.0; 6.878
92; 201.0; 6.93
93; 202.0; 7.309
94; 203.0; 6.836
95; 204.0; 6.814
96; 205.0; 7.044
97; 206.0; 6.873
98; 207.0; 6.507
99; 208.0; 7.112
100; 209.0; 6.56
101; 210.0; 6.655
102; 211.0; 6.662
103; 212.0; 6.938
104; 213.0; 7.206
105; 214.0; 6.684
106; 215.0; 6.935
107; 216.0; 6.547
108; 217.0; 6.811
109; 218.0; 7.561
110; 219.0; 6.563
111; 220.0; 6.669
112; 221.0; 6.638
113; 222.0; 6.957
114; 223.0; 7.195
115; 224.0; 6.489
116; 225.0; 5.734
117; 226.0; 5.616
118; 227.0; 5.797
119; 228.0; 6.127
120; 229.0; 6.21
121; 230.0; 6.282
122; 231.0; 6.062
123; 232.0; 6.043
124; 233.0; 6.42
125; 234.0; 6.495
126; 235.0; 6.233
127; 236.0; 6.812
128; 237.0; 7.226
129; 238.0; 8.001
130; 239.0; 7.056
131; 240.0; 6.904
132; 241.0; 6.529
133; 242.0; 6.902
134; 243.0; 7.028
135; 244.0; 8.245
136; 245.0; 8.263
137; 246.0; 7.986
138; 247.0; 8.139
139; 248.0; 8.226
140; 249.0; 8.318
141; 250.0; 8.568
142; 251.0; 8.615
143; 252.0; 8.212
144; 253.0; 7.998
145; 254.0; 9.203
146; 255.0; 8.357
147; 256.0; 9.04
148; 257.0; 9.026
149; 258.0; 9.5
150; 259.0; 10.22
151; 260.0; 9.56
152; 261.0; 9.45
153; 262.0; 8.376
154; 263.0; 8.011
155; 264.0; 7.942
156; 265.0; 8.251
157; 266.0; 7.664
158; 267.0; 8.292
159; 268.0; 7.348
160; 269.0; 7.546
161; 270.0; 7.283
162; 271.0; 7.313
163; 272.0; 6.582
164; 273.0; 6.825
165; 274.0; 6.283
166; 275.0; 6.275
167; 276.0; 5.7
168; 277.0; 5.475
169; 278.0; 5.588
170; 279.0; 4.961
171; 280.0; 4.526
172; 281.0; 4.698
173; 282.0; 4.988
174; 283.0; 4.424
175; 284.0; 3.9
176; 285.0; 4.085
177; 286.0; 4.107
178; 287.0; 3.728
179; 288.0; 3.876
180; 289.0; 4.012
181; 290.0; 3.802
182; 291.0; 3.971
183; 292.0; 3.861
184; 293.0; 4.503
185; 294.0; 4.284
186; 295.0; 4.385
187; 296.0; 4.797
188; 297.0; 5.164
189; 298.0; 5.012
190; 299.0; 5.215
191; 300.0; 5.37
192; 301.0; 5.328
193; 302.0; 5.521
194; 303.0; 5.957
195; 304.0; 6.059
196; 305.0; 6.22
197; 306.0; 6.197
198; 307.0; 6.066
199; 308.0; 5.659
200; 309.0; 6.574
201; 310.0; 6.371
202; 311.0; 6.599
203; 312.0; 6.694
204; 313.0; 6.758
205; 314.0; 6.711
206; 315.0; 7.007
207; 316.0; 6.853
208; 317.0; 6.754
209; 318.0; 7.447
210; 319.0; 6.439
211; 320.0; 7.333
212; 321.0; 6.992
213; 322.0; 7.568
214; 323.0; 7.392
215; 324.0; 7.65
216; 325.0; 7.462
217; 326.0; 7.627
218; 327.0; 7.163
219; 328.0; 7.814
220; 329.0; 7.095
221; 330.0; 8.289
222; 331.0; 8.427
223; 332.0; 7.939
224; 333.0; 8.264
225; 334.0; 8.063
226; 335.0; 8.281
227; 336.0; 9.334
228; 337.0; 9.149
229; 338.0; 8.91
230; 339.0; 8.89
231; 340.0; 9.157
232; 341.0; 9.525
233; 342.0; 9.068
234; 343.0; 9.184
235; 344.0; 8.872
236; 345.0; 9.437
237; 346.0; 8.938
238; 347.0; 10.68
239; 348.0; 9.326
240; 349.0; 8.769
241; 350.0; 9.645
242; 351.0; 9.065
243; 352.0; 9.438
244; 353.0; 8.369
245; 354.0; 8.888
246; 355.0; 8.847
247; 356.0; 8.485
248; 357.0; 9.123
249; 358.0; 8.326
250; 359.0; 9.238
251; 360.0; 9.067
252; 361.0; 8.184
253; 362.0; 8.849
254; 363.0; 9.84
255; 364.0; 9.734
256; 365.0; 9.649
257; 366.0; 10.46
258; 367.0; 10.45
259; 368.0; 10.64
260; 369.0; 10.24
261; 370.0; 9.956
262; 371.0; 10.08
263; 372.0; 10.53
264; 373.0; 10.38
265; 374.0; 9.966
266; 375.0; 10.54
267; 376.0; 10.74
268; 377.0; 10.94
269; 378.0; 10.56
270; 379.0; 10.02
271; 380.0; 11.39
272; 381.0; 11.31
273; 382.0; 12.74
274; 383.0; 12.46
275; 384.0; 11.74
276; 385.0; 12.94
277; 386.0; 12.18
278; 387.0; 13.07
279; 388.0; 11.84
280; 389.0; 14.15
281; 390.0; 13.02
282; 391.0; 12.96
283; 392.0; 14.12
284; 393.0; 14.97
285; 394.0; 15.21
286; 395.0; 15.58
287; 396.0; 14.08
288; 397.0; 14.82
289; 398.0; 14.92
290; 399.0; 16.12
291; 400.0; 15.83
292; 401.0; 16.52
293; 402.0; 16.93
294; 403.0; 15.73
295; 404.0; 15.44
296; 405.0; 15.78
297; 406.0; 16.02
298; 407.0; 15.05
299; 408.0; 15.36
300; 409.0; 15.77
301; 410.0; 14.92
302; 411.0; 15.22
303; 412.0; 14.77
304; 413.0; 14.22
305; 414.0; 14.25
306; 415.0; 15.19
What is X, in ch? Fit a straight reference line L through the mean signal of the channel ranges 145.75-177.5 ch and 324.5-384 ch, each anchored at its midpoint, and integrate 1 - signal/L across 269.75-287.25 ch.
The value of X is 6.0 ch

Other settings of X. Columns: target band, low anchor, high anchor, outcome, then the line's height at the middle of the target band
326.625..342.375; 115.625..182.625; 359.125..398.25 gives 3.1 ch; 10.5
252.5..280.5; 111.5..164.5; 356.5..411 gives 4.7 ch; 9.18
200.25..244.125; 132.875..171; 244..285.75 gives 0.4 ch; 6.79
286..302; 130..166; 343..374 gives 7.3 ch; 8.32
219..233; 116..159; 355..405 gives 2.7 ch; 7.85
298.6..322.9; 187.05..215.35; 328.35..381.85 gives 6.3 ch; 8.67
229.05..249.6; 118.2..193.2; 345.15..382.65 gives 1.1 ch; 7.53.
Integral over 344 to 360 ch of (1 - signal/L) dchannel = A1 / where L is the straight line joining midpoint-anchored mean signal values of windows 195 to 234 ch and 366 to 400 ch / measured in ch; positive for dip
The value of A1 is 3.1 ch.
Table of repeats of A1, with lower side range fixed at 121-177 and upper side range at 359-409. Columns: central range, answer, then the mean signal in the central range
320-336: 4.6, 7.77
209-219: 1.1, 6.86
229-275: 5.5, 7.71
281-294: 7.5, 4.13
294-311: 7.7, 5.61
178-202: 1.0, 6.71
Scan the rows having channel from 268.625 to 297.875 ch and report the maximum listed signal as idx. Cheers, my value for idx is 7.546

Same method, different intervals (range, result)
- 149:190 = 7.274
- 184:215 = 7.383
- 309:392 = 14.15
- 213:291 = 10.22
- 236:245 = 8.263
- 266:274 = 8.292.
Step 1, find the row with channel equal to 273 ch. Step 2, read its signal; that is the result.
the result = 6.825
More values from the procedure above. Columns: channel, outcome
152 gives 6.035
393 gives 14.97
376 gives 10.74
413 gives 14.22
